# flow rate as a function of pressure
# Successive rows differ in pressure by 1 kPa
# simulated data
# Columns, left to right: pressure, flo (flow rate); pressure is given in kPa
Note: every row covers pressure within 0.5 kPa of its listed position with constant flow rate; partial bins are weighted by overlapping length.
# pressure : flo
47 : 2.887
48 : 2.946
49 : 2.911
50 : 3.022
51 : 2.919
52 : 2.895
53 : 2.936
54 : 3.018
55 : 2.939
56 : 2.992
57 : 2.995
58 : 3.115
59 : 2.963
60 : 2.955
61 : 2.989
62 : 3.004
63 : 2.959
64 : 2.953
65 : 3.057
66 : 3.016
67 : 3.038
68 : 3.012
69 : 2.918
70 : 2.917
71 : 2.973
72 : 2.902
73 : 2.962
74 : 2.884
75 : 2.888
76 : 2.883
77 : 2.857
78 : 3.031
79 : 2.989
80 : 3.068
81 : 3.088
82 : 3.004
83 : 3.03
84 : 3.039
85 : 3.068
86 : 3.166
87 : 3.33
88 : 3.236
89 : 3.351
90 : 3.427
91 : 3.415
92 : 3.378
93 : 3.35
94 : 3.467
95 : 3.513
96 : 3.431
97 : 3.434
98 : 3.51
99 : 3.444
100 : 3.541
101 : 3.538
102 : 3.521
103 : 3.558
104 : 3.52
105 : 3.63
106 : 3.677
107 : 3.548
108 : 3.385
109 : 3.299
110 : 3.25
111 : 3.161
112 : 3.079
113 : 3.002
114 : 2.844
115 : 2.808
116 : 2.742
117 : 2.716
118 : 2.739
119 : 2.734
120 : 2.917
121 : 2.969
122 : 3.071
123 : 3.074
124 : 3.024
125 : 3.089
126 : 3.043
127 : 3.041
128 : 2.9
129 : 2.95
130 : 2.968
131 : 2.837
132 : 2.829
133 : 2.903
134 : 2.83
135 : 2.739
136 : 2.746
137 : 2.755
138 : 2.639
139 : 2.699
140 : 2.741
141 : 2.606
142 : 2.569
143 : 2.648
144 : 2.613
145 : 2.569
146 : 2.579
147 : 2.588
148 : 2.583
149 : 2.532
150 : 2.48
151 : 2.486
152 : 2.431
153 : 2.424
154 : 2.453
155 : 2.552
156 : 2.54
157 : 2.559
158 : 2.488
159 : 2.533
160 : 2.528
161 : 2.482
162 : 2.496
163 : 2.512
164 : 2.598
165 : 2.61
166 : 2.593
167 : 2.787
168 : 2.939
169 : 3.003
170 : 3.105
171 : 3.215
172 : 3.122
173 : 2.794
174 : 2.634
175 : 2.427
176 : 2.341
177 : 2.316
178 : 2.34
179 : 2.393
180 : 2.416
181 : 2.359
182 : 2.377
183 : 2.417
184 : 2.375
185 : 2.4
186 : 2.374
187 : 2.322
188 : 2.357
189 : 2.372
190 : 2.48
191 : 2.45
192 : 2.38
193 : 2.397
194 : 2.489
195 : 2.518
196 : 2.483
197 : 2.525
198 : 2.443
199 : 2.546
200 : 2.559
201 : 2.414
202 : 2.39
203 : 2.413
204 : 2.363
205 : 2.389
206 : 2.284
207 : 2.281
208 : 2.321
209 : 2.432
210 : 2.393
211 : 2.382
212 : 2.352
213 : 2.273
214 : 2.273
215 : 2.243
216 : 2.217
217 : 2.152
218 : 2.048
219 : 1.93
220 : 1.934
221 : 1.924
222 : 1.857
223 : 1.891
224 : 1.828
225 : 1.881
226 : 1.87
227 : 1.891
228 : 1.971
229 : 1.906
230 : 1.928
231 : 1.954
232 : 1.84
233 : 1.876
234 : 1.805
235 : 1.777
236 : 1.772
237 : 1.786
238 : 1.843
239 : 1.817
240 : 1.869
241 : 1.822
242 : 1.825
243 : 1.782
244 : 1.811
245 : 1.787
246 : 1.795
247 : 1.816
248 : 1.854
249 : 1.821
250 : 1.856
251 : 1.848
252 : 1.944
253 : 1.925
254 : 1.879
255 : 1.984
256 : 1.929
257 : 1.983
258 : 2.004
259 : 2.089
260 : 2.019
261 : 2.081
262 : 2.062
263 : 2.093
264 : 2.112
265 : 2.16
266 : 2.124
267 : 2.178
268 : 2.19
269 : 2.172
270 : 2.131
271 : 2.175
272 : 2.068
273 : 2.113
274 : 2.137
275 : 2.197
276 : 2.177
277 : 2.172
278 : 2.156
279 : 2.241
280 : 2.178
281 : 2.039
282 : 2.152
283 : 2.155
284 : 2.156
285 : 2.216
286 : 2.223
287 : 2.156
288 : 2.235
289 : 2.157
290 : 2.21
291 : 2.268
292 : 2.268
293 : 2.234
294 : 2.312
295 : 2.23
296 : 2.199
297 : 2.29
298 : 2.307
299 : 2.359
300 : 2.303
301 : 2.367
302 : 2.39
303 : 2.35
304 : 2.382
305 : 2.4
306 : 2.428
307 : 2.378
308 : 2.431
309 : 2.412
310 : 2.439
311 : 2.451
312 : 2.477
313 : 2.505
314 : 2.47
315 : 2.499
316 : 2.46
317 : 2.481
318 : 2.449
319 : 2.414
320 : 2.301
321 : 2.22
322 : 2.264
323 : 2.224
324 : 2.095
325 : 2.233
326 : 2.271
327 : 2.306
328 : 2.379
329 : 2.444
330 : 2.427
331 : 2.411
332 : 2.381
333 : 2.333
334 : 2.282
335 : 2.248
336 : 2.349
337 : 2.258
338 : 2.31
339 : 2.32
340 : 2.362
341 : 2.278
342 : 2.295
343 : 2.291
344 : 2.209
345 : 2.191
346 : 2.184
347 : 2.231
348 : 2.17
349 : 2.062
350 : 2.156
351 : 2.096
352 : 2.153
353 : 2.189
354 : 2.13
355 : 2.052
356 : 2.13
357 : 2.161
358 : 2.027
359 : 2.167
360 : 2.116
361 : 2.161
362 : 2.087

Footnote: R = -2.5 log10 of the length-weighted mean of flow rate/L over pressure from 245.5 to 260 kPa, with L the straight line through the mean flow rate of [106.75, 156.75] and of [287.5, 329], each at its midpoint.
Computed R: 0.285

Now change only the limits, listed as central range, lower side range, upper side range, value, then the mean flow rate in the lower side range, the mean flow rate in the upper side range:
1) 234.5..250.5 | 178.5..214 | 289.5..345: 0.293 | 2.4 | 2.34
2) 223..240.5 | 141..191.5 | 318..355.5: 0.294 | 2.55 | 2.26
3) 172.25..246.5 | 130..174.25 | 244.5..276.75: 0.070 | 2.67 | 2.02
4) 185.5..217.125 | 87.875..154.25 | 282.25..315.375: 0.134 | 3.01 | 2.32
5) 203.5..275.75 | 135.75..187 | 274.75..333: 0.201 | 2.58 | 2.31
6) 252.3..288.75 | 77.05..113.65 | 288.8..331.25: 0.193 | 3.31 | 2.35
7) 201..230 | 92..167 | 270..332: 0.209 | 2.91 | 2.29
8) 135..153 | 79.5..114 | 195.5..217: 0.124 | 3.33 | 2.37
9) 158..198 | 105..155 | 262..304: 0.043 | 2.85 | 2.2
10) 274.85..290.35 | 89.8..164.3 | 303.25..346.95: 0.139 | 2.94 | 2.35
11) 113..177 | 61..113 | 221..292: 0.026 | 3.21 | 2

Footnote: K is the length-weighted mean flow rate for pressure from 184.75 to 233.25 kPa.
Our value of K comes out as 2.23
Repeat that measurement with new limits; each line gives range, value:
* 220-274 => 1.94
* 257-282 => 2.13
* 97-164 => 2.88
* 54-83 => 2.98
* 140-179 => 2.61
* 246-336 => 2.22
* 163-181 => 2.67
